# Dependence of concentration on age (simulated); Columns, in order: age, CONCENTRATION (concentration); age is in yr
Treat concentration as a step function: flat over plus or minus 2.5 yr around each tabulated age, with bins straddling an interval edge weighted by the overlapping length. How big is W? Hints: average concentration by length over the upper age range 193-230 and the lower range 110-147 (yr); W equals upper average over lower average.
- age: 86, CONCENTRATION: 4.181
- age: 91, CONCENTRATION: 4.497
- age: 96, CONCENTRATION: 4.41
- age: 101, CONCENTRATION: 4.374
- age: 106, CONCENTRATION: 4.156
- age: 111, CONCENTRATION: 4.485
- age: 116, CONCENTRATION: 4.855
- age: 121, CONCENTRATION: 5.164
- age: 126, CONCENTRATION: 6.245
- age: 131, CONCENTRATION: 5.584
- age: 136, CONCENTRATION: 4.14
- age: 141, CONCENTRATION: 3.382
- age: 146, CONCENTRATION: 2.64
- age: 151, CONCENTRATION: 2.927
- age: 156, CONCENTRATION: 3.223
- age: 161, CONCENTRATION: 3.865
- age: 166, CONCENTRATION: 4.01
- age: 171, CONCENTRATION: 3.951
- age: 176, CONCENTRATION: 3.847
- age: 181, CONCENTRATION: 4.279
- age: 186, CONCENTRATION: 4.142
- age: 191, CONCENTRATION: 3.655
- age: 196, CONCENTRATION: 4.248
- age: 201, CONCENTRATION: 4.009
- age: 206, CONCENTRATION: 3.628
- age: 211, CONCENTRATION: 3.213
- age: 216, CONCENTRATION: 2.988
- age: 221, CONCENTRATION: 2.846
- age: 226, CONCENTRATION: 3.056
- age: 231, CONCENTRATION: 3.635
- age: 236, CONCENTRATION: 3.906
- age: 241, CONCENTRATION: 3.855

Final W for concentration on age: 0.74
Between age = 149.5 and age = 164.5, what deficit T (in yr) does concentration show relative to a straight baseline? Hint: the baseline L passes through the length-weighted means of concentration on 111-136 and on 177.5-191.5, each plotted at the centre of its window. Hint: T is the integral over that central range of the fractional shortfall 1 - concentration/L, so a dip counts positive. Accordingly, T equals 3.8 yr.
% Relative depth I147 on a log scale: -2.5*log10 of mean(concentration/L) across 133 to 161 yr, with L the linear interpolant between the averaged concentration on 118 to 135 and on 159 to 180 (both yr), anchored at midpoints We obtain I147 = 0.38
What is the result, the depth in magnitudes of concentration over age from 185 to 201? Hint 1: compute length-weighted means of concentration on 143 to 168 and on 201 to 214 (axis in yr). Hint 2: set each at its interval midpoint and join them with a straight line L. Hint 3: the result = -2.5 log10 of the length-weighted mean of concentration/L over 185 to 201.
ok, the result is -0.16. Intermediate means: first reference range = 3.32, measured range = 4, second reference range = 3.52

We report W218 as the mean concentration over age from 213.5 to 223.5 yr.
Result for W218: 2.92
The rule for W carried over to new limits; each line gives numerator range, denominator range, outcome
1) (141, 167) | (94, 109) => 0.76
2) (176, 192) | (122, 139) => 0.77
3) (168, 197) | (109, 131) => 0.76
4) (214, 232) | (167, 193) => 0.78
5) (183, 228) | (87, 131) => 0.74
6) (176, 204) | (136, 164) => 1.22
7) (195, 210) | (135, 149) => 1.17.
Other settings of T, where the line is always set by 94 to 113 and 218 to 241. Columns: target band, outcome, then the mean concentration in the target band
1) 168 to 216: -1.94 yr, 3.84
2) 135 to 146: 1.68 yr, 3.45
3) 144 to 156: 3.35 yr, 2.88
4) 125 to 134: -3.47 yr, 5.76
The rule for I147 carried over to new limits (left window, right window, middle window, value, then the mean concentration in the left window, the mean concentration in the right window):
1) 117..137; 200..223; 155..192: 0.08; 5.34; 3.3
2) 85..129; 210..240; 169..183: -0.03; 4.74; 3.31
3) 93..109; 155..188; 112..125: -0.20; 4.32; 3.93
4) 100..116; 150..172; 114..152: -0.09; 4.42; 3.62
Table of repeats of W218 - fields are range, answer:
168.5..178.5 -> 3.9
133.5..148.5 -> 3.39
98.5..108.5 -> 4.26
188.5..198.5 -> 3.95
